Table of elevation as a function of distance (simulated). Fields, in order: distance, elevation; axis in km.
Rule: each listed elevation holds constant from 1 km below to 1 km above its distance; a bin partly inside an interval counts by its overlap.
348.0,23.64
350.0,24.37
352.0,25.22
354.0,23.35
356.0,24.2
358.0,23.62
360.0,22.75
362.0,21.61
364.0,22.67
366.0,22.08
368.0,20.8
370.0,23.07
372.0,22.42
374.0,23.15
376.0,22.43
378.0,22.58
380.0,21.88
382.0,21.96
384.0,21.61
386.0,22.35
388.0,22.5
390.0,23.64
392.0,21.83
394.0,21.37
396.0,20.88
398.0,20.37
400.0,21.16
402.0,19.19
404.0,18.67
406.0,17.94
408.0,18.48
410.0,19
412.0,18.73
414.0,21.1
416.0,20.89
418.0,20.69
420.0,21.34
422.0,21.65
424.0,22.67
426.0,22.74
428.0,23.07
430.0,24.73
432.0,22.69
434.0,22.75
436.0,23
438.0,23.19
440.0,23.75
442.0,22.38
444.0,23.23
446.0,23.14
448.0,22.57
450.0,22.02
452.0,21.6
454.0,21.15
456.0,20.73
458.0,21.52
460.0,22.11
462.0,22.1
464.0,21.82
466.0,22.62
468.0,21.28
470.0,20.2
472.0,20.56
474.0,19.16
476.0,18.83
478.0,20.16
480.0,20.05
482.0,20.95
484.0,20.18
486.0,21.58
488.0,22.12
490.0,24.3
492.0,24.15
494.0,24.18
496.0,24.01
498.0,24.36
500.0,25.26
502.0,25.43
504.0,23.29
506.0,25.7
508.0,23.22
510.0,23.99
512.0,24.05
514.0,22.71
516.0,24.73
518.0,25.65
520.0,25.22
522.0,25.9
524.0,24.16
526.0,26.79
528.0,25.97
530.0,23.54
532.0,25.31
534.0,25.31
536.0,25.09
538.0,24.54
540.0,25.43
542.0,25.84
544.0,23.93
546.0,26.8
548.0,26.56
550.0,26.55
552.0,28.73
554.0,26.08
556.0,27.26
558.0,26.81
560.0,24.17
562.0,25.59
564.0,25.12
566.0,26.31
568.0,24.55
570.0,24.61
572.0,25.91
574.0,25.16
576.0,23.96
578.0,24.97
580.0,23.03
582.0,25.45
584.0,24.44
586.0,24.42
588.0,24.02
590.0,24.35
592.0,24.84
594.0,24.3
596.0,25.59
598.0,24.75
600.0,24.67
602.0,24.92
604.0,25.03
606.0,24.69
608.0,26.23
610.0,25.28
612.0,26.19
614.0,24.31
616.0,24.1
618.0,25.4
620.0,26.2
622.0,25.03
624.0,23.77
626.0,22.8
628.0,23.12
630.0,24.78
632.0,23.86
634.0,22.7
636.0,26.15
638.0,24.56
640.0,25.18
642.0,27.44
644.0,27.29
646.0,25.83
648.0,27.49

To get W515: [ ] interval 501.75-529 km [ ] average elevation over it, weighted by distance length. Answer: 24.8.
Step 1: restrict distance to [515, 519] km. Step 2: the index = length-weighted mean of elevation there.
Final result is 25.2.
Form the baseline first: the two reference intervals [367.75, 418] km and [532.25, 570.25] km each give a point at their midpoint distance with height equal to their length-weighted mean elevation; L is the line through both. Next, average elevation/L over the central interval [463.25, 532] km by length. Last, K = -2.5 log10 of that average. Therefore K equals 0.05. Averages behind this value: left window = 21.1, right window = 25.8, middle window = 23.2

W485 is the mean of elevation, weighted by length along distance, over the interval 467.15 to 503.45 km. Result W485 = 22.1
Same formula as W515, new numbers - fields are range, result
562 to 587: 24.9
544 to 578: 25.8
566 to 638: 24.7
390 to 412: 20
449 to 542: 23.1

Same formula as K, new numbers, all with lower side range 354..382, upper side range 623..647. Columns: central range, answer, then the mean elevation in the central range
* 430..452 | 0.01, 22.9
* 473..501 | 0.07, 22.1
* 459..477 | 0.12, 21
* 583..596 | 0.00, 24.5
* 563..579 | -0.04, 25.1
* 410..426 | 0.10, 21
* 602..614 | -0.03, 25.3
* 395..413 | 0.18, 19.4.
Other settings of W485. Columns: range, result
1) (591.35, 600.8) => 24.8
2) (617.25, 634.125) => 24.2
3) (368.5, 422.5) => 21.1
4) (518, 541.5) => 25.2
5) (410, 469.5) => 22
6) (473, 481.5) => 19.6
